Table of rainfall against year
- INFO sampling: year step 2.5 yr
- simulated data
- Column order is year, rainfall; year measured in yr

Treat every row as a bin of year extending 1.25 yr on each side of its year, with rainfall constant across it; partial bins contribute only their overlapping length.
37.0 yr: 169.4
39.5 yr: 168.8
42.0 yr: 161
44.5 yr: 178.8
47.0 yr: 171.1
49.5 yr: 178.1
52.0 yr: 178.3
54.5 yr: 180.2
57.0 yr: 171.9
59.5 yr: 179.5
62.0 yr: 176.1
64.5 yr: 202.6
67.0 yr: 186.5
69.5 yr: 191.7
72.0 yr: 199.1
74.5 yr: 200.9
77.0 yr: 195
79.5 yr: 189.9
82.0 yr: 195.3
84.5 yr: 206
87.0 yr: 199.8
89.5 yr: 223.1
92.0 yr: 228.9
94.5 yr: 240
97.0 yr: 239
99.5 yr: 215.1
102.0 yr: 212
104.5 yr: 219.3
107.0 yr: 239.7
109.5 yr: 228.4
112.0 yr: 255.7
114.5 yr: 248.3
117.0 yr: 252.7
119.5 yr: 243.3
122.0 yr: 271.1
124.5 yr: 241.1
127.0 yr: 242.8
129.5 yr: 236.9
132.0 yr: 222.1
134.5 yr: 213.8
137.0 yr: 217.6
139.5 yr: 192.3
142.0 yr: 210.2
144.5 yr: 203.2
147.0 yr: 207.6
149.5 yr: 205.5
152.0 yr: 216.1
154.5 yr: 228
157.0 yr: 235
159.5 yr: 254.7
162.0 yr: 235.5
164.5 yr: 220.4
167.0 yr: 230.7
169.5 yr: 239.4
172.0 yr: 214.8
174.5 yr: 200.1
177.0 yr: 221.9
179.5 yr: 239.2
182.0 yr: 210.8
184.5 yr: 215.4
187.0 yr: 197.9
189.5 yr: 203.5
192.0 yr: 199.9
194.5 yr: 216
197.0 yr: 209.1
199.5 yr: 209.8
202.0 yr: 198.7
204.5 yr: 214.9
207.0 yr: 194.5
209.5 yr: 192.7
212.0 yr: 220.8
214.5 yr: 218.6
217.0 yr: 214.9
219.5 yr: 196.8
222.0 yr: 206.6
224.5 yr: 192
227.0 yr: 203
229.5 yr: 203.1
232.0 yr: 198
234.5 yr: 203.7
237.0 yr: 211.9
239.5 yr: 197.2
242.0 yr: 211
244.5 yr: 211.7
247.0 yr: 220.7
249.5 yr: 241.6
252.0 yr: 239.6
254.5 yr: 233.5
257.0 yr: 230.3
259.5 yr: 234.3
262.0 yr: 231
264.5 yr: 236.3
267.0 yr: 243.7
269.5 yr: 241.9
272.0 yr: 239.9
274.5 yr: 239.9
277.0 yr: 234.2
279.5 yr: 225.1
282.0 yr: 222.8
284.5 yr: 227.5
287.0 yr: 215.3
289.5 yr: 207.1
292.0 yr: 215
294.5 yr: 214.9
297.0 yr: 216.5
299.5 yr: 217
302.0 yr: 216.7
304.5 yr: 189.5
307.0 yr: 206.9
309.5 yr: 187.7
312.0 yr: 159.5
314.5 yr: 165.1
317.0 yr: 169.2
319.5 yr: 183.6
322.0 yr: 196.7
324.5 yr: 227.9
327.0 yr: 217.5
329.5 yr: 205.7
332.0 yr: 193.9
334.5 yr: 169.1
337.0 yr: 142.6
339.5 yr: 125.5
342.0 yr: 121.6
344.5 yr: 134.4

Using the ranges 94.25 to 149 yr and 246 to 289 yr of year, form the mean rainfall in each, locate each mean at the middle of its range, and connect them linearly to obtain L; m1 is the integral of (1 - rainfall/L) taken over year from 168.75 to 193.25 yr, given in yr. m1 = 1.8 yr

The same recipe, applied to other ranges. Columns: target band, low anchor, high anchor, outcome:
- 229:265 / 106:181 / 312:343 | -3.8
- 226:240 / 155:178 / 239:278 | 1.6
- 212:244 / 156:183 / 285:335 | 1.5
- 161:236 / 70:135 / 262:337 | 2.3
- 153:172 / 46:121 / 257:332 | -2.1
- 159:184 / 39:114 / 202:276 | -1.7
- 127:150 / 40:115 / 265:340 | -1.2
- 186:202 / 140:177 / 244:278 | 1.4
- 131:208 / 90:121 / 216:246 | 1.4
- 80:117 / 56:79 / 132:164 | -4.5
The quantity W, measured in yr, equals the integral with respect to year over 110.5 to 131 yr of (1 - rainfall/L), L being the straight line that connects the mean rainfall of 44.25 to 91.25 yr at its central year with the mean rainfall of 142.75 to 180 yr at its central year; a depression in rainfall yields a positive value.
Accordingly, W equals -3.9 yr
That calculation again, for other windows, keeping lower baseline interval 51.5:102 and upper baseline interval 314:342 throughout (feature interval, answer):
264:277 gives -3.94 yr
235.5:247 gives -1.39 yr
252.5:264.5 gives -3.11 yr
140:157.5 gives -1.69 yr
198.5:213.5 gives -1.25 yr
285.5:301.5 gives -2.85 yr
